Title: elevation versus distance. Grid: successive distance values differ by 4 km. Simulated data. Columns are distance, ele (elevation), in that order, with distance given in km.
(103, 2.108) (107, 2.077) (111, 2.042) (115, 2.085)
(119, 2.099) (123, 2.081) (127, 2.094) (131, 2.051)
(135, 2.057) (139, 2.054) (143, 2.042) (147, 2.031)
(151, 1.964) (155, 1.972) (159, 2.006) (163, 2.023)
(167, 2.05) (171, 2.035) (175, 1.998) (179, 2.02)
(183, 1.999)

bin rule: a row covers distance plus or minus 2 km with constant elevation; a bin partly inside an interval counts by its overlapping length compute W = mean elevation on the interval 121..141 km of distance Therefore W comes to 2.07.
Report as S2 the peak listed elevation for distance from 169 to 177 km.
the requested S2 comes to 2.035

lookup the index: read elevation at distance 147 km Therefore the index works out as 2.031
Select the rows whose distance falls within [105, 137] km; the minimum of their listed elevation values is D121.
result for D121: 2.042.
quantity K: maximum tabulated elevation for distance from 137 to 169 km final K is 2.054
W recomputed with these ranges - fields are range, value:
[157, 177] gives 2.02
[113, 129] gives 2.09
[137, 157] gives 2.01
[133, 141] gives 2.06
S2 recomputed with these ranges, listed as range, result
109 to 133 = 2.099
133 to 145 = 2.057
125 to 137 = 2.094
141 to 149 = 2.042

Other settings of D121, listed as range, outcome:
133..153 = 1.964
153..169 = 1.972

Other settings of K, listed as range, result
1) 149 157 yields 1.972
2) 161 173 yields 2.05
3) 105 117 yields 2.085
